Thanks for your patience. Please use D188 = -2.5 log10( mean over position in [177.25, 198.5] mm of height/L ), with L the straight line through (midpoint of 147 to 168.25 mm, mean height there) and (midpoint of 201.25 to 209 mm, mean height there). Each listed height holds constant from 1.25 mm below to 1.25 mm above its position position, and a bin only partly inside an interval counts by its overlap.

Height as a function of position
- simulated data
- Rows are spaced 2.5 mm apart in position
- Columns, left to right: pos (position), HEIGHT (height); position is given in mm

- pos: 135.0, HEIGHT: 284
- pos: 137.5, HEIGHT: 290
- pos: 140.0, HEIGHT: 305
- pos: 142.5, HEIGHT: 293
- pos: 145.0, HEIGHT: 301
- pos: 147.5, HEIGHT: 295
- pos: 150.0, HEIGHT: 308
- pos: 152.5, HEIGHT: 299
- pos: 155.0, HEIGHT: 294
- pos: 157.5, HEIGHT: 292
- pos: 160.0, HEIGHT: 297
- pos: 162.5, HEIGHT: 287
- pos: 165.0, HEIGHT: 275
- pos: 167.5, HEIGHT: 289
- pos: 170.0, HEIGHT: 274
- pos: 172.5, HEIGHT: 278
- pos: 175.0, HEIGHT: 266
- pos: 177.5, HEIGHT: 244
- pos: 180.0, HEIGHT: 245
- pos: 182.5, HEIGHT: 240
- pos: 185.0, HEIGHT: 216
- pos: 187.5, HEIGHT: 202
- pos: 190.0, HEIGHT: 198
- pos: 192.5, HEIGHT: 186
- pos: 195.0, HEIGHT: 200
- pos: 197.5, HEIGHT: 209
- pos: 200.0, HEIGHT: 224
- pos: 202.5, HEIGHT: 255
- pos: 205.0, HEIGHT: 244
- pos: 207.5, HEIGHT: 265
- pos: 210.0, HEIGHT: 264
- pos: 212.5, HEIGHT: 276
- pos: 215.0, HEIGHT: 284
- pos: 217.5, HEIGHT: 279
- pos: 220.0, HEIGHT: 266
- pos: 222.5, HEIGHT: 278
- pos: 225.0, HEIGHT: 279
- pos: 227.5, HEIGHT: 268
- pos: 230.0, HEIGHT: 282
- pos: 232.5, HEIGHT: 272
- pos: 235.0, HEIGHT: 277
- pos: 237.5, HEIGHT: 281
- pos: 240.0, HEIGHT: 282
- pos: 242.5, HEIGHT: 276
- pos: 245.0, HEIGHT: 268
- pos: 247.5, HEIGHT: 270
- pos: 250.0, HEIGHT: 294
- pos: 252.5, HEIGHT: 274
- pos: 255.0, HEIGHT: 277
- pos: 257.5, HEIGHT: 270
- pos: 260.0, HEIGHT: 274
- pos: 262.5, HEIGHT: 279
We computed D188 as 0.25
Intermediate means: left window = 293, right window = 255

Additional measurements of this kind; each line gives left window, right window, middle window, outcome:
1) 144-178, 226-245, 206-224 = 0.025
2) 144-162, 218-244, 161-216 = 0.168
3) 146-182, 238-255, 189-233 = 0.112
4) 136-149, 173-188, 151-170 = -0.078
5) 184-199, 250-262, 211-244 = -0.142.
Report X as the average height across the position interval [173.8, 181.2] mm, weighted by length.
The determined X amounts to 252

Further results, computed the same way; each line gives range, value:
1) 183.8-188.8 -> 209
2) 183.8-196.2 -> 200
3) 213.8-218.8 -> 281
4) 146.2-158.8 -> 298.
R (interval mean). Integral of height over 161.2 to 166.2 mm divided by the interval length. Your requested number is 281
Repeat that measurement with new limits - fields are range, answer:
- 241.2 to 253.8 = 276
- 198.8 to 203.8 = 240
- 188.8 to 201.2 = 203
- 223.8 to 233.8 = 275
